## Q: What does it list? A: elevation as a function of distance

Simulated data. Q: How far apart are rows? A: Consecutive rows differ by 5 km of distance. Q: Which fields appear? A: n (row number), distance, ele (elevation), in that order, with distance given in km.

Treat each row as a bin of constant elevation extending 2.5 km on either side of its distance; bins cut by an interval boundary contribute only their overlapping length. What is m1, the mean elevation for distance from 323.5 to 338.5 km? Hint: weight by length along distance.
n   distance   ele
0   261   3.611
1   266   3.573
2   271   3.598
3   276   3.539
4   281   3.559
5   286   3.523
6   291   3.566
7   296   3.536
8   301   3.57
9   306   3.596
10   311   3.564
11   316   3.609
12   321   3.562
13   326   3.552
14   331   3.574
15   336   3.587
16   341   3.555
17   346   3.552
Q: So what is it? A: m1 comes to 3.57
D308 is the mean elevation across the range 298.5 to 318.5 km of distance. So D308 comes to 3.58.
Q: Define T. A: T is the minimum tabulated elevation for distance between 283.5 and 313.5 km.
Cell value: 3.523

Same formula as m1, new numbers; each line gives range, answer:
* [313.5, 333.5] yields 3.57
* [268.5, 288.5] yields 3.55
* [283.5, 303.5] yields 3.55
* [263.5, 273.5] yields 3.59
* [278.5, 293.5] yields 3.55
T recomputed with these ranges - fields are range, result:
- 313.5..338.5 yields 3.552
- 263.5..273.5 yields 3.573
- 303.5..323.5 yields 3.562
